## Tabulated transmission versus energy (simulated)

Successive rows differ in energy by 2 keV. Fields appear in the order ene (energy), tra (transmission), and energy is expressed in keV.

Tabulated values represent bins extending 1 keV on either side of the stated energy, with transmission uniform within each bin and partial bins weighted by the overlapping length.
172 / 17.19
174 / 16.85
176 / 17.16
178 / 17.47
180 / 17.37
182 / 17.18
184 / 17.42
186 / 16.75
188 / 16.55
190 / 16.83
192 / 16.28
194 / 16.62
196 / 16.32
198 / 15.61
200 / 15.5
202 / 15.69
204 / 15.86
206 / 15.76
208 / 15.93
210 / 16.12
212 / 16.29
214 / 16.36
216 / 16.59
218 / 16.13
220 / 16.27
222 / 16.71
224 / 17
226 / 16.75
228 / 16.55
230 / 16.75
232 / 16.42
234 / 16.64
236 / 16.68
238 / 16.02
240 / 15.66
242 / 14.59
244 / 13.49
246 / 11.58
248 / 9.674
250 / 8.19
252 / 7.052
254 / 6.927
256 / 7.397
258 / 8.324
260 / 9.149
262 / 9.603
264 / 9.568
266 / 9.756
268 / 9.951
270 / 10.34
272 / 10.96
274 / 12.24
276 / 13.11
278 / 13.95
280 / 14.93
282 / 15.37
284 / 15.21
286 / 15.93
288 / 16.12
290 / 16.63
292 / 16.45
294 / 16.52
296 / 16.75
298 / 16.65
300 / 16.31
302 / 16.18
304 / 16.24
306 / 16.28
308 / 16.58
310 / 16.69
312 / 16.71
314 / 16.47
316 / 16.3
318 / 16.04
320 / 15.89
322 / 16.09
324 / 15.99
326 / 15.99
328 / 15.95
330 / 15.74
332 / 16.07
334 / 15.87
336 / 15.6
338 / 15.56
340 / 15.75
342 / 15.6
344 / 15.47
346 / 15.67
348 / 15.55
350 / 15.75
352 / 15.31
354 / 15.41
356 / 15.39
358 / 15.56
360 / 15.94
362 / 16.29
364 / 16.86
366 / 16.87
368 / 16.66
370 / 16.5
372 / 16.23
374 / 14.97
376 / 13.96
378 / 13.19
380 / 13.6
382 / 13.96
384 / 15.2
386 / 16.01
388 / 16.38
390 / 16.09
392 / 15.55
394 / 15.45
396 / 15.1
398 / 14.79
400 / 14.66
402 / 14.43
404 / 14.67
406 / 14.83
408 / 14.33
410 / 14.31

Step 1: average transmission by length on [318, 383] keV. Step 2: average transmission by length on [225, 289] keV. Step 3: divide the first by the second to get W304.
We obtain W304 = 1.23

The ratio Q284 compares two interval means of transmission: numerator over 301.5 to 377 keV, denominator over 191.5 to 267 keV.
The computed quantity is 1.14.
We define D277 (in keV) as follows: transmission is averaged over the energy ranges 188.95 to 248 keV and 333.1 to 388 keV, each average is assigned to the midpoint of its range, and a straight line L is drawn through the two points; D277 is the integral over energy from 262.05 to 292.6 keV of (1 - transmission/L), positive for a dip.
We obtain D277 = 4.9 keV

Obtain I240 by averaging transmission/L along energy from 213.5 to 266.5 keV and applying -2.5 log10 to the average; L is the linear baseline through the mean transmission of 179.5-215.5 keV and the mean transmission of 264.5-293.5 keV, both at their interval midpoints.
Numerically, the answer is 0.14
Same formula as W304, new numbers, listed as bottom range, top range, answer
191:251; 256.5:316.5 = 0.91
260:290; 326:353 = 1.24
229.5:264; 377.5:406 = 1.26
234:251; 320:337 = 1.18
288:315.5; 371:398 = 0.91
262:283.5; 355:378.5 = 1.32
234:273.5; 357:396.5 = 1.42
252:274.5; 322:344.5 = 1.70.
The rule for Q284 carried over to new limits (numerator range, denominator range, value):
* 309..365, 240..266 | 1.61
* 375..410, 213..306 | 1.07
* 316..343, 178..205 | 0.96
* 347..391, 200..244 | 0.96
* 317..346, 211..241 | 0.96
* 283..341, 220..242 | 0.98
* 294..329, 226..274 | 1.37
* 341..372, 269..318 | 1.04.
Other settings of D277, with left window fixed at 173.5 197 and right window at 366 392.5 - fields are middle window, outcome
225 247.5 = 1.45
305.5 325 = -0.58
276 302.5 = 0.38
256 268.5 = 5.42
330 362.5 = -0.18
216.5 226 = 0.03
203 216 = 0.47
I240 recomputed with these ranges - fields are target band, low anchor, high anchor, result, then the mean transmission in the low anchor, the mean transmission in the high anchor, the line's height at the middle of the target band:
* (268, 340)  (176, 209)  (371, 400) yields 0.01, 16.5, 15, 15.6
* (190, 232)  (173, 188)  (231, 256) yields -0.10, 17.1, 12.5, 14.9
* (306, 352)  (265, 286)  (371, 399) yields -0.15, 12.7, 15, 13.9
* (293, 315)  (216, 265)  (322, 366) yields -0.12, 13.1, 15.8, 14.8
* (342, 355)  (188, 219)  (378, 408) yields -0.02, 16.1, 15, 15.2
